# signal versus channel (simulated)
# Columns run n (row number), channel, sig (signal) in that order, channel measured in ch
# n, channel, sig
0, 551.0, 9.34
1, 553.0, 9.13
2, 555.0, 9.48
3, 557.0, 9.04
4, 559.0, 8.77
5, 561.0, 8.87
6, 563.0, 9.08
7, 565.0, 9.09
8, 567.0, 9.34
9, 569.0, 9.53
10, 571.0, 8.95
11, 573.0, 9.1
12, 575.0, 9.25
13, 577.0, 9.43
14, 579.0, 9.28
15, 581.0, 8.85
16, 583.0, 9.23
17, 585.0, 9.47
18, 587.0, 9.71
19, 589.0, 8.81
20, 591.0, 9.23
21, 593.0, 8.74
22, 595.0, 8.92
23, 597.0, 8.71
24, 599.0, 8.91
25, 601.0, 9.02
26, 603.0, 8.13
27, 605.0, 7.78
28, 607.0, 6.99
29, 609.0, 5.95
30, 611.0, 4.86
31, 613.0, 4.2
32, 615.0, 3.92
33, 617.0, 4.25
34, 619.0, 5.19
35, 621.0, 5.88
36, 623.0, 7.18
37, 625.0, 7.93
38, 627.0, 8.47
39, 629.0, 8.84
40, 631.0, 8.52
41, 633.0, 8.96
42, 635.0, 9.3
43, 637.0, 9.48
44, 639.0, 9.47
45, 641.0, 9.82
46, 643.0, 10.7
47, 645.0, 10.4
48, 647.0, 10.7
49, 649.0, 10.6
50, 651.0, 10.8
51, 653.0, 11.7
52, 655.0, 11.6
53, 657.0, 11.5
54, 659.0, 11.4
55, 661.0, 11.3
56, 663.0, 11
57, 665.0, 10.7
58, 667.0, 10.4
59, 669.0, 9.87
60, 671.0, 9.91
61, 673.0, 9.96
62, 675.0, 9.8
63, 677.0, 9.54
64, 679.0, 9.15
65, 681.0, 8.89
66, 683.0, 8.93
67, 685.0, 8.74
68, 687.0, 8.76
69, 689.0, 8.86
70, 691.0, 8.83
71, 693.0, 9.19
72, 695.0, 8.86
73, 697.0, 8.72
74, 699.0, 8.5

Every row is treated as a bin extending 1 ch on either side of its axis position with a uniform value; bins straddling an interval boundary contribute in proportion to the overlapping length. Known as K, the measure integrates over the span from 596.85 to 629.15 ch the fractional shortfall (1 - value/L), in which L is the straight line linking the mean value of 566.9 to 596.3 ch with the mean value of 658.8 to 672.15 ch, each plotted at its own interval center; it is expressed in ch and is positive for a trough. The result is 9.9 ch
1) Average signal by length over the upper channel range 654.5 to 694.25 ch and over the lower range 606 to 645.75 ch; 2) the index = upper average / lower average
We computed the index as 1.3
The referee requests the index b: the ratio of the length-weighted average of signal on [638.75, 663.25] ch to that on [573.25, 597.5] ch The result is 1.2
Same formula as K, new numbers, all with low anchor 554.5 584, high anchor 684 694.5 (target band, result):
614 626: 4.4 ch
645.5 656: -2.4 ch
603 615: 4.1 ch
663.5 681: -1.9 ch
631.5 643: -0.6 ch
